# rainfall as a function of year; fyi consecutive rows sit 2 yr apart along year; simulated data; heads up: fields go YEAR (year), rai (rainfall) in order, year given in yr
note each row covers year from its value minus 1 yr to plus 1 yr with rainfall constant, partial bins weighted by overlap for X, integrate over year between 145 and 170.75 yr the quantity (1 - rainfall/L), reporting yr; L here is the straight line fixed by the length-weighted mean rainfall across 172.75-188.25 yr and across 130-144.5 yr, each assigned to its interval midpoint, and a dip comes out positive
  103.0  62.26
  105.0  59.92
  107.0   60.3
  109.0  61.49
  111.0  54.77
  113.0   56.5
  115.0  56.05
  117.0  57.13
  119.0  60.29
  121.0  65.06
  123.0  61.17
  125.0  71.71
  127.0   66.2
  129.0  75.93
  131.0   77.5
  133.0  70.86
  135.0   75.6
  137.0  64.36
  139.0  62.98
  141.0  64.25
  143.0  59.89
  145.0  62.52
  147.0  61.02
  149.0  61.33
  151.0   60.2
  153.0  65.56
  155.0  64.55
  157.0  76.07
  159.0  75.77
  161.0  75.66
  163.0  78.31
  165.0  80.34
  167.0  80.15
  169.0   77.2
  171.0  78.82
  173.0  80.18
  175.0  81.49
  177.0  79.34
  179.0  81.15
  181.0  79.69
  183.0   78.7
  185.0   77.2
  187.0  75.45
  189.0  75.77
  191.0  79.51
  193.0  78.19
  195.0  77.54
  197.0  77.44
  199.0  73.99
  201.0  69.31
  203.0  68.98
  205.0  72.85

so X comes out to 0.7 yr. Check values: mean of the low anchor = 67.7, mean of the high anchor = 79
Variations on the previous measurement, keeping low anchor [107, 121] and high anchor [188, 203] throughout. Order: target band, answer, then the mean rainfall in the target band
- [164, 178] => -1.8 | 79.6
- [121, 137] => -2.3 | 70.5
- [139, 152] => 0.7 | 61.6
